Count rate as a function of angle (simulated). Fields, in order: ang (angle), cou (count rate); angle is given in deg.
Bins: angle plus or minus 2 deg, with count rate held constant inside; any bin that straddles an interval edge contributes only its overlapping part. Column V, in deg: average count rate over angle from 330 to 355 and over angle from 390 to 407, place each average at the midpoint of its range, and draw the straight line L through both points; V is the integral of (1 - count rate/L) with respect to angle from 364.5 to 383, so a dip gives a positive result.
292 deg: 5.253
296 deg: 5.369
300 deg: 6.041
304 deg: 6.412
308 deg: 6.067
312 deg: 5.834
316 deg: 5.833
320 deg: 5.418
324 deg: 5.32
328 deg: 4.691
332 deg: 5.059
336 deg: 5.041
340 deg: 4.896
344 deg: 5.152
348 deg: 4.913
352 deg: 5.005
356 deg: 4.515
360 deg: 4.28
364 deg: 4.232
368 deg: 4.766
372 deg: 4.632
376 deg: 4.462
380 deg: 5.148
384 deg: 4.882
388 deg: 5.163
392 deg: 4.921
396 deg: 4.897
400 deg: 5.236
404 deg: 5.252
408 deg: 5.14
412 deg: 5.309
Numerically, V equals 1.2 deg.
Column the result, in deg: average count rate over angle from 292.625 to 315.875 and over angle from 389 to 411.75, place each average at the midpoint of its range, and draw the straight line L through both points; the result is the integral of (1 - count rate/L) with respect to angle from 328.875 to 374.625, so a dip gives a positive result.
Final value 6.2 deg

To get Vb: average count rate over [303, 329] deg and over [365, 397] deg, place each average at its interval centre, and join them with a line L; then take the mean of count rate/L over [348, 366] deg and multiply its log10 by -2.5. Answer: 0.13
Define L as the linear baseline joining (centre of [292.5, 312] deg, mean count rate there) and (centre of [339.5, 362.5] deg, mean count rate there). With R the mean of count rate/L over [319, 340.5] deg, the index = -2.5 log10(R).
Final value 0.04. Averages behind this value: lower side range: 5.9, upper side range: 4.77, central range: 5.07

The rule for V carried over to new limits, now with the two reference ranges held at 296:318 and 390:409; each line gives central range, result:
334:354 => 2.2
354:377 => 3.9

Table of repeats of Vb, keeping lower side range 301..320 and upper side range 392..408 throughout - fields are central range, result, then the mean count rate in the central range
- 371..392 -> 0.09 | 4.87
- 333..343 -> 0.14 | 5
